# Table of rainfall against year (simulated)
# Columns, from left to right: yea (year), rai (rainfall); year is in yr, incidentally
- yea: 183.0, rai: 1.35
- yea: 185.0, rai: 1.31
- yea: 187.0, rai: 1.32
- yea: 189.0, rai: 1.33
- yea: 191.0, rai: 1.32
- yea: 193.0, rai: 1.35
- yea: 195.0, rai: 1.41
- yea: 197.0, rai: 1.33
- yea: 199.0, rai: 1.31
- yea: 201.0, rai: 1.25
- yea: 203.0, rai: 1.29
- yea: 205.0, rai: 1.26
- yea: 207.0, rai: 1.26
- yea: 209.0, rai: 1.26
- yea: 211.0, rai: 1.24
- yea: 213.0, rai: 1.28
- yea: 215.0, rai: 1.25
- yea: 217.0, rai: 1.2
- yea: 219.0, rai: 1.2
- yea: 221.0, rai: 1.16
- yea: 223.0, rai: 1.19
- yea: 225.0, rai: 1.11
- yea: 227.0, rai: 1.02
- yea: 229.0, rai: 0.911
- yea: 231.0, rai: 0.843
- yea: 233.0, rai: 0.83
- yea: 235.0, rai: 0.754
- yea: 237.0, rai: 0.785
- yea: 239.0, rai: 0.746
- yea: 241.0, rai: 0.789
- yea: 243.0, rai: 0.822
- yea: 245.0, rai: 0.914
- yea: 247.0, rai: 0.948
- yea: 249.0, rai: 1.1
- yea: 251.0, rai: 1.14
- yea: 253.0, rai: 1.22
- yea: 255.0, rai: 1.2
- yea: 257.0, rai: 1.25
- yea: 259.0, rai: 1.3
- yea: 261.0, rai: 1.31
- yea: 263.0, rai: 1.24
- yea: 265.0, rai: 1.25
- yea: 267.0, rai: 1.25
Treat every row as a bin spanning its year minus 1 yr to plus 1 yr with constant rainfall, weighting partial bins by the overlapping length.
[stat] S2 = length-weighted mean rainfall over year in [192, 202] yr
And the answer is 1.33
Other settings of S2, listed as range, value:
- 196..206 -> 1.29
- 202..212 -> 1.26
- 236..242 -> 0.773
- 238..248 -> 0.844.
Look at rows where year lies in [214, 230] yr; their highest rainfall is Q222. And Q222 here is 1.25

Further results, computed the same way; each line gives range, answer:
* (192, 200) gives 1.41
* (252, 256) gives 1.22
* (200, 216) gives 1.29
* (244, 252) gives 1.14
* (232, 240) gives 0.83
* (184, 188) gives 1.32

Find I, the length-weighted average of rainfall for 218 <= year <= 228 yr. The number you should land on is 1.14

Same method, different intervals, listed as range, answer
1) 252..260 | 1.24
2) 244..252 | 1.03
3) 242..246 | 0.868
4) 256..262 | 1.29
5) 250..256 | 1.19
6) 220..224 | 1.17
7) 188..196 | 1.35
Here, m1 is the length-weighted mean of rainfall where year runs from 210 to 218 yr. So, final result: 1.24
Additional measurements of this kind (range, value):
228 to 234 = 0.861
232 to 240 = 0.779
